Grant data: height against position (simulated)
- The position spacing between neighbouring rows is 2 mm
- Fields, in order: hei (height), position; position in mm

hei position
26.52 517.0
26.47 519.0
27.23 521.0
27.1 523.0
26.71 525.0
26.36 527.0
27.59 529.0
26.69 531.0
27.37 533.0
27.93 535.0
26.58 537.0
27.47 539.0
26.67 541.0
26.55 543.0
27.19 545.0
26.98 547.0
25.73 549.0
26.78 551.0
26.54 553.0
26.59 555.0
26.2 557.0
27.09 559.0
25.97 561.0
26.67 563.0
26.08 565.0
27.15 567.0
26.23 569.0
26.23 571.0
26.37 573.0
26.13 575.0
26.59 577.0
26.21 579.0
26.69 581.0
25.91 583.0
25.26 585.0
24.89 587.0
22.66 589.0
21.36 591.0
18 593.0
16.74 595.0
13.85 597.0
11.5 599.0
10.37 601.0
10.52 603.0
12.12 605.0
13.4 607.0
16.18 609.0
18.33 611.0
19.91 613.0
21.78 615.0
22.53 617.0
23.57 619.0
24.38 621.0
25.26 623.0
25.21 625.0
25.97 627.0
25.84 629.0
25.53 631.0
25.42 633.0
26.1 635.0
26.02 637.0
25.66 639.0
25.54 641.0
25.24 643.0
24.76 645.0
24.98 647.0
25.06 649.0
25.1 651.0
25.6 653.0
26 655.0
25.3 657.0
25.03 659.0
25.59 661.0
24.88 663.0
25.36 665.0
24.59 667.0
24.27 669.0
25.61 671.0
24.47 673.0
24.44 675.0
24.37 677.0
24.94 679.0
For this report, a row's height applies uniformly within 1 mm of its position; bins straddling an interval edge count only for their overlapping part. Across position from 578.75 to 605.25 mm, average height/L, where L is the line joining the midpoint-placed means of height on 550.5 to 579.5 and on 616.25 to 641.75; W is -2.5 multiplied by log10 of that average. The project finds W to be 0.34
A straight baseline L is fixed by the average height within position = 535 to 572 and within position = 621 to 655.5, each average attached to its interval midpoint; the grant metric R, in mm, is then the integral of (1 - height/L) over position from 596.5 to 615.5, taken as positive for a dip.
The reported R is 8.3 mm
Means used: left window 26.6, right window 25.4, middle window 14.6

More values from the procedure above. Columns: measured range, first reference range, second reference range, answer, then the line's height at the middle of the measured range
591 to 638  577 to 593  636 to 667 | 9.2 mm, 24.8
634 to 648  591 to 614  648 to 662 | -1.8 mm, 22.6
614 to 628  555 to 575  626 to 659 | 0.9 mm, 25.8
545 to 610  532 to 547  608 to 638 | 7.8 mm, 25.4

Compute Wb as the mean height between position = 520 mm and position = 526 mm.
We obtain 27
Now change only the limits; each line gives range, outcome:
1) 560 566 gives 26.2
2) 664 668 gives 25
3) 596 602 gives 11.9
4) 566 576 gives 26.4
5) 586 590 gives 23.8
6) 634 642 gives 25.8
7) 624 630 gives 25.7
